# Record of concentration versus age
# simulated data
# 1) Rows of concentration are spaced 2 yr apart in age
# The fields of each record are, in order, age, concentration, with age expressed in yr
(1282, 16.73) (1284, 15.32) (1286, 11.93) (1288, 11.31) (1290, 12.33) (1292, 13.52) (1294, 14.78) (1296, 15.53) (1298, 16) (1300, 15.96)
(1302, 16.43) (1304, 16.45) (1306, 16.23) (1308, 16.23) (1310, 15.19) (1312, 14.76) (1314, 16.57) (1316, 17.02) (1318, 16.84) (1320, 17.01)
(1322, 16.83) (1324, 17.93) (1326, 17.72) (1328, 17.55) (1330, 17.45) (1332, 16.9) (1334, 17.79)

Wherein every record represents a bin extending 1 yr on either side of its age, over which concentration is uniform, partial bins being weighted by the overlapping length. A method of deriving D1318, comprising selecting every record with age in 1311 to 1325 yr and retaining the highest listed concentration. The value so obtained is 17.93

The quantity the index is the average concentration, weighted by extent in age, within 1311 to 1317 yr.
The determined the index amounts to 16.1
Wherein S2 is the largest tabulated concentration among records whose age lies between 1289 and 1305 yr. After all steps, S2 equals 16.45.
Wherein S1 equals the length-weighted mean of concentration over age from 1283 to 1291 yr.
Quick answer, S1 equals 12.7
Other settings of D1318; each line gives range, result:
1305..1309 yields 16.23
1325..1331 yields 17.72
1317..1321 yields 17.01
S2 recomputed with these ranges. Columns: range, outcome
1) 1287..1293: 13.52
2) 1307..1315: 16.57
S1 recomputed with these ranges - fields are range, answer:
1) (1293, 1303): 15.7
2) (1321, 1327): 17.5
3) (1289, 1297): 14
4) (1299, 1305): 16.3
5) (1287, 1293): 12.4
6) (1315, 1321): 17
